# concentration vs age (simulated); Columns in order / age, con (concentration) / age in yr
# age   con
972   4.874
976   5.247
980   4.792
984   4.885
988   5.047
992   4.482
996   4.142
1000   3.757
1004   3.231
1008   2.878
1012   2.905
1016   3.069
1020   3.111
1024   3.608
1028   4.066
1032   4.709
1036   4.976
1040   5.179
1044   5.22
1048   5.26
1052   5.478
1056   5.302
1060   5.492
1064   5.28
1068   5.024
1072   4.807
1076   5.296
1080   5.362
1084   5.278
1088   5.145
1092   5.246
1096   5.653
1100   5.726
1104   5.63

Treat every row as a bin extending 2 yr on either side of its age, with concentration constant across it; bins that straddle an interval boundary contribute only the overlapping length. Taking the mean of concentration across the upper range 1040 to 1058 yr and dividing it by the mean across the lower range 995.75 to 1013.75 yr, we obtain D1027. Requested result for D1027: 1.6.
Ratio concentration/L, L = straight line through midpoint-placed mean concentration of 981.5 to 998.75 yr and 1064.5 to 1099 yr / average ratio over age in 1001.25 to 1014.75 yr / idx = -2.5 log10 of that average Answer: 0.48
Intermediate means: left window 4.61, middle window 3.05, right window 5.24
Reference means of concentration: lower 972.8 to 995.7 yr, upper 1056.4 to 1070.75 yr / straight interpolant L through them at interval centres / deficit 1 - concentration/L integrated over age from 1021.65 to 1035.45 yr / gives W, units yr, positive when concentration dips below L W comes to 2.39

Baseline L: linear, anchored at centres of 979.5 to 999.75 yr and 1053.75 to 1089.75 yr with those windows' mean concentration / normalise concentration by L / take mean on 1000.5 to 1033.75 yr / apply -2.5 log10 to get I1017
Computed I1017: 0.359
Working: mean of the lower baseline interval 4.58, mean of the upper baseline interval 5.22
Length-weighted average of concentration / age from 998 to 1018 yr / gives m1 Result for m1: 3.17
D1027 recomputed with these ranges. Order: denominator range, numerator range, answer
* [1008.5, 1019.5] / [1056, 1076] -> 1.73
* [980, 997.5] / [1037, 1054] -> 1.13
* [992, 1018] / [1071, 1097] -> 1.54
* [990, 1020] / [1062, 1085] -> 1.49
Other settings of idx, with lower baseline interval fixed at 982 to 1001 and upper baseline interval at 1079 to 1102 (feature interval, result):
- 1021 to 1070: 0.02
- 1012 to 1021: 0.48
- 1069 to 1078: 0.04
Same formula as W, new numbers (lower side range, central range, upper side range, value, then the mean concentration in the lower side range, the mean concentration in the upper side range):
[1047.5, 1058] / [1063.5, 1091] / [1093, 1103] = 1.7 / 5.36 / 5.64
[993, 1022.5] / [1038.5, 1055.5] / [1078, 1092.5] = -3.8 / 3.34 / 5.26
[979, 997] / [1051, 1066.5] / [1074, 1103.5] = -0.5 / 4.69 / 5.4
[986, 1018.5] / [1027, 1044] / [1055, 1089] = -1.6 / 3.68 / 5.22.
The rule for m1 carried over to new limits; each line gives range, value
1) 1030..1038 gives 4.84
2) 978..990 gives 4.91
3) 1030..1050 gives 5.07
